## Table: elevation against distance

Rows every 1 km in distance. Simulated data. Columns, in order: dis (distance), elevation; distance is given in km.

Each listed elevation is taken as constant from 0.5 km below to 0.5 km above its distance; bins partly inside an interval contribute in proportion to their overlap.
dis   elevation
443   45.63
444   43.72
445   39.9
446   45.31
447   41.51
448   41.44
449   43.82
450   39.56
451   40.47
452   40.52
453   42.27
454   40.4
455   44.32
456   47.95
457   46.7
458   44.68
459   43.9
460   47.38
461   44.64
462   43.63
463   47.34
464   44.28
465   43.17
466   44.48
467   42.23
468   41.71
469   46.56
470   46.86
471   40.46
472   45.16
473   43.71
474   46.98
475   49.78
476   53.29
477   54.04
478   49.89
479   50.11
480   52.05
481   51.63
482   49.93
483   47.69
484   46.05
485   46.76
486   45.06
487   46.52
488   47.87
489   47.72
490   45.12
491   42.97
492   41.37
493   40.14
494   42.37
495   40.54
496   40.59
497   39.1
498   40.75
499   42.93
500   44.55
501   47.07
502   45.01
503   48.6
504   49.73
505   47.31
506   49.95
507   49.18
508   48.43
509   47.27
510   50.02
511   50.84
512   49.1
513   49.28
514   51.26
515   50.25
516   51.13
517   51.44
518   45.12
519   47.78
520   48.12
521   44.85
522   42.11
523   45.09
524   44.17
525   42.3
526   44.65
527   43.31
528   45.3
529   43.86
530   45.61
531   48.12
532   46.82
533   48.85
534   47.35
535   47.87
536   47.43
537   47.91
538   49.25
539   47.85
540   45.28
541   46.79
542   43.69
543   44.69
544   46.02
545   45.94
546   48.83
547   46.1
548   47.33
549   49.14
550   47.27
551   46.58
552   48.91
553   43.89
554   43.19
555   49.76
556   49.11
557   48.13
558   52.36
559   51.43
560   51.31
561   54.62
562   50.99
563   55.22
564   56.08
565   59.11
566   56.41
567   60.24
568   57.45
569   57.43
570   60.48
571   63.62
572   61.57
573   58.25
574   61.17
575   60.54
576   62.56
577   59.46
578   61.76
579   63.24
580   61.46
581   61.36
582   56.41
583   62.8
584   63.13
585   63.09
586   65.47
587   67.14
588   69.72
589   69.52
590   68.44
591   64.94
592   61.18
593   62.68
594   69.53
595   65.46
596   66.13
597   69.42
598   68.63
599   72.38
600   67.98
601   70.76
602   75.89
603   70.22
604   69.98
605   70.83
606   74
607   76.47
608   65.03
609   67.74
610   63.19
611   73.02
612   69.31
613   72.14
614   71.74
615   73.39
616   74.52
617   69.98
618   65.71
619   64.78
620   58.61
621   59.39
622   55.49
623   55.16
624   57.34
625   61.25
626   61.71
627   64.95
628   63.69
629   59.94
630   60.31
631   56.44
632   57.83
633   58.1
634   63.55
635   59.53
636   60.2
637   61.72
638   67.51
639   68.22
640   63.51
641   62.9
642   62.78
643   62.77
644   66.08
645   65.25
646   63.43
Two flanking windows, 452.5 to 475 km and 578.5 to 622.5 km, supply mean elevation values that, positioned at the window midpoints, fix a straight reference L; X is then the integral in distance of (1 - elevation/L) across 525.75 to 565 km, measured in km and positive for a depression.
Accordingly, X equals 6.8 km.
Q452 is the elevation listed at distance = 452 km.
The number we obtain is 40.52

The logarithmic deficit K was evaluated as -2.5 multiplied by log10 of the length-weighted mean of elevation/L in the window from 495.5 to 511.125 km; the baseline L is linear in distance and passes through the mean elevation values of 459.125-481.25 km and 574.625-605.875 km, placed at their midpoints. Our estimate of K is 0.13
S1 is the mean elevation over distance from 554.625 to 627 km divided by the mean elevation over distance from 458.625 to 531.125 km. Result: 1.37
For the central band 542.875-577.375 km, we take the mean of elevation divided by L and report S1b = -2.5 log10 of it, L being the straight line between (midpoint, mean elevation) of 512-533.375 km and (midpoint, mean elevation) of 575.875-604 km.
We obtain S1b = 0.09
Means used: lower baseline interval 46.7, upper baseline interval 65.9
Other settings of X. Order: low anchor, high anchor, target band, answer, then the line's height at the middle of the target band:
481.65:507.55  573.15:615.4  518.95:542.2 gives 3.1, 53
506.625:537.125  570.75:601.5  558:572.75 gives 0.6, 58.9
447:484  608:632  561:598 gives -1.6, 59.3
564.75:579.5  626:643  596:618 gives -3.4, 61.2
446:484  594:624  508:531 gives 3.0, 54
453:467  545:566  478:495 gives -0.1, 46.1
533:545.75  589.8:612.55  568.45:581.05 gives -0.3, 59.4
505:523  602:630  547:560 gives 1.7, 55.4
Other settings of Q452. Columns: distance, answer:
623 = 55.16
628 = 63.69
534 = 47.35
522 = 42.11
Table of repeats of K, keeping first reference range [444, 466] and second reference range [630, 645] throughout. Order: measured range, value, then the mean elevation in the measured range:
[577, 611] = -0.16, 66.8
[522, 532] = 0.14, 44.7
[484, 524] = 0.05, 46.2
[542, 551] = 0.14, 46.7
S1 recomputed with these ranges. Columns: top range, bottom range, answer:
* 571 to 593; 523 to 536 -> 1.38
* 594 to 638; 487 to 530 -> 1.43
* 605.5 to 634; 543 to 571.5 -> 1.25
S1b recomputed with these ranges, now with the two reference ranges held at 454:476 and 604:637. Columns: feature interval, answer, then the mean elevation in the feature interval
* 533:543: 0.16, 47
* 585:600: -0.10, 67.1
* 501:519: 0.04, 49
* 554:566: 0.09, 52.3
